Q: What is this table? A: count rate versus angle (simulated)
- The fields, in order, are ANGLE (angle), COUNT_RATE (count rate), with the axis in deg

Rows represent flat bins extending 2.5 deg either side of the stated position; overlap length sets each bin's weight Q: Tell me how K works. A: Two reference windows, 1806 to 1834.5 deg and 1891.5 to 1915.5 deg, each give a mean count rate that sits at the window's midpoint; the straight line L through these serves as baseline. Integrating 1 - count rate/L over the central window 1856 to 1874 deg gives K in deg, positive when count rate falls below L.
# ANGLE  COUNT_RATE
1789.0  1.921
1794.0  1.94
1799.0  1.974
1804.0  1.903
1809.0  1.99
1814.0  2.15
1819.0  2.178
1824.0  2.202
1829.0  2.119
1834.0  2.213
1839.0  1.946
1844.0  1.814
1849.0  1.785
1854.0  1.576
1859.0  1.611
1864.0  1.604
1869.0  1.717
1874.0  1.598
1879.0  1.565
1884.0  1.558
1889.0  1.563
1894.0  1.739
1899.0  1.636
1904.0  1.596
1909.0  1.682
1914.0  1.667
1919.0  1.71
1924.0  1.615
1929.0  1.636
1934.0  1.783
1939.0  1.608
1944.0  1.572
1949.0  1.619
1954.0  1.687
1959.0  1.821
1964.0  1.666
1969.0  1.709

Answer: 2.3 deg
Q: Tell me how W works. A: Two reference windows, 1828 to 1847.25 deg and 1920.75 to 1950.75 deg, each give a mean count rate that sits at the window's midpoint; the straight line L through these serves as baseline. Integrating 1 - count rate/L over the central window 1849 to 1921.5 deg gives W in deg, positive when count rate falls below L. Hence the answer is 7.5 deg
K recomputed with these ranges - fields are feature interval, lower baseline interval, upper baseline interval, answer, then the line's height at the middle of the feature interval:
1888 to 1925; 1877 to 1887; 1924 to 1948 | -1.32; 1.6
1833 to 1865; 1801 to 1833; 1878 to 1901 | 1.78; 1.88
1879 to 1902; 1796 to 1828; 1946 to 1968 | 3.07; 1.87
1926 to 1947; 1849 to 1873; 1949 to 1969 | 0.57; 1.69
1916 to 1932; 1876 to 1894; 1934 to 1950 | -0.44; 1.61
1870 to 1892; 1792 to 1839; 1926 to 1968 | 3.38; 1.87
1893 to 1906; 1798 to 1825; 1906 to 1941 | 0.79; 1.76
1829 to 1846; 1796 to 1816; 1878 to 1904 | -1.44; 1.86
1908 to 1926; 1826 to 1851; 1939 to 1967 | 1.00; 1.77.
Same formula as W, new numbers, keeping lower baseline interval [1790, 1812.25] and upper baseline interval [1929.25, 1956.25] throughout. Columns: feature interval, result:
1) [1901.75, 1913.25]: 0.6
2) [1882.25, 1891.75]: 1.1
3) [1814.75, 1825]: -1.4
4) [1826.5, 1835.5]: -1.3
